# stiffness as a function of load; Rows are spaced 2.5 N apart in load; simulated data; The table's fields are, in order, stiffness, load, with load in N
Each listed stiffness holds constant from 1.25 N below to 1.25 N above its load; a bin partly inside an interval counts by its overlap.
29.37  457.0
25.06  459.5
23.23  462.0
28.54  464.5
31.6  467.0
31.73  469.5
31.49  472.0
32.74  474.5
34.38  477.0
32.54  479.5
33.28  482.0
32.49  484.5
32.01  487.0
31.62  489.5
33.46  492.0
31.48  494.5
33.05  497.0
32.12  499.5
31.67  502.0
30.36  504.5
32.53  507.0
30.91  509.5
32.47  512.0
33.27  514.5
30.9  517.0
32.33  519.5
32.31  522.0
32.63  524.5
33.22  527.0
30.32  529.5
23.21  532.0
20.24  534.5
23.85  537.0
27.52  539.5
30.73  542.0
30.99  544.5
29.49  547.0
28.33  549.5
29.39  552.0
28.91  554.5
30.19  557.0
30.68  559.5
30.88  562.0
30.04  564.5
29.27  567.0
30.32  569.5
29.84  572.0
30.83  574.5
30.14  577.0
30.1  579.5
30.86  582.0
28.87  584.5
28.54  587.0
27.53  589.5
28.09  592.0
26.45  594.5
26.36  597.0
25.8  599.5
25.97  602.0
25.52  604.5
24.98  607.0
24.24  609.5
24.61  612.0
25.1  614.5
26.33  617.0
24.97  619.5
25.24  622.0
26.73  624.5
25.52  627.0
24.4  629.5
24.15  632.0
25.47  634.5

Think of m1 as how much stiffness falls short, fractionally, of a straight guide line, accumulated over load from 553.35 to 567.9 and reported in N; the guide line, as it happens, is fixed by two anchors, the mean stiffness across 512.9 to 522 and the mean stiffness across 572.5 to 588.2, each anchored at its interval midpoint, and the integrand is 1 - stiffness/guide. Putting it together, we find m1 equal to 0.28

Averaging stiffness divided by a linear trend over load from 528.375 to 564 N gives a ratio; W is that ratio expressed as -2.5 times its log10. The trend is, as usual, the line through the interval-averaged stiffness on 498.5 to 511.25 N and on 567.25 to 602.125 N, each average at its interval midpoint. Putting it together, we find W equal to 0.07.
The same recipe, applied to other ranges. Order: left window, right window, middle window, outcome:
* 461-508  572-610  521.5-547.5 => 0.05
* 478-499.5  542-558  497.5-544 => 0.03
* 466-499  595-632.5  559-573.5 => -0.08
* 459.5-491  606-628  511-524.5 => -0.10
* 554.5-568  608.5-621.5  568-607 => -0.02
